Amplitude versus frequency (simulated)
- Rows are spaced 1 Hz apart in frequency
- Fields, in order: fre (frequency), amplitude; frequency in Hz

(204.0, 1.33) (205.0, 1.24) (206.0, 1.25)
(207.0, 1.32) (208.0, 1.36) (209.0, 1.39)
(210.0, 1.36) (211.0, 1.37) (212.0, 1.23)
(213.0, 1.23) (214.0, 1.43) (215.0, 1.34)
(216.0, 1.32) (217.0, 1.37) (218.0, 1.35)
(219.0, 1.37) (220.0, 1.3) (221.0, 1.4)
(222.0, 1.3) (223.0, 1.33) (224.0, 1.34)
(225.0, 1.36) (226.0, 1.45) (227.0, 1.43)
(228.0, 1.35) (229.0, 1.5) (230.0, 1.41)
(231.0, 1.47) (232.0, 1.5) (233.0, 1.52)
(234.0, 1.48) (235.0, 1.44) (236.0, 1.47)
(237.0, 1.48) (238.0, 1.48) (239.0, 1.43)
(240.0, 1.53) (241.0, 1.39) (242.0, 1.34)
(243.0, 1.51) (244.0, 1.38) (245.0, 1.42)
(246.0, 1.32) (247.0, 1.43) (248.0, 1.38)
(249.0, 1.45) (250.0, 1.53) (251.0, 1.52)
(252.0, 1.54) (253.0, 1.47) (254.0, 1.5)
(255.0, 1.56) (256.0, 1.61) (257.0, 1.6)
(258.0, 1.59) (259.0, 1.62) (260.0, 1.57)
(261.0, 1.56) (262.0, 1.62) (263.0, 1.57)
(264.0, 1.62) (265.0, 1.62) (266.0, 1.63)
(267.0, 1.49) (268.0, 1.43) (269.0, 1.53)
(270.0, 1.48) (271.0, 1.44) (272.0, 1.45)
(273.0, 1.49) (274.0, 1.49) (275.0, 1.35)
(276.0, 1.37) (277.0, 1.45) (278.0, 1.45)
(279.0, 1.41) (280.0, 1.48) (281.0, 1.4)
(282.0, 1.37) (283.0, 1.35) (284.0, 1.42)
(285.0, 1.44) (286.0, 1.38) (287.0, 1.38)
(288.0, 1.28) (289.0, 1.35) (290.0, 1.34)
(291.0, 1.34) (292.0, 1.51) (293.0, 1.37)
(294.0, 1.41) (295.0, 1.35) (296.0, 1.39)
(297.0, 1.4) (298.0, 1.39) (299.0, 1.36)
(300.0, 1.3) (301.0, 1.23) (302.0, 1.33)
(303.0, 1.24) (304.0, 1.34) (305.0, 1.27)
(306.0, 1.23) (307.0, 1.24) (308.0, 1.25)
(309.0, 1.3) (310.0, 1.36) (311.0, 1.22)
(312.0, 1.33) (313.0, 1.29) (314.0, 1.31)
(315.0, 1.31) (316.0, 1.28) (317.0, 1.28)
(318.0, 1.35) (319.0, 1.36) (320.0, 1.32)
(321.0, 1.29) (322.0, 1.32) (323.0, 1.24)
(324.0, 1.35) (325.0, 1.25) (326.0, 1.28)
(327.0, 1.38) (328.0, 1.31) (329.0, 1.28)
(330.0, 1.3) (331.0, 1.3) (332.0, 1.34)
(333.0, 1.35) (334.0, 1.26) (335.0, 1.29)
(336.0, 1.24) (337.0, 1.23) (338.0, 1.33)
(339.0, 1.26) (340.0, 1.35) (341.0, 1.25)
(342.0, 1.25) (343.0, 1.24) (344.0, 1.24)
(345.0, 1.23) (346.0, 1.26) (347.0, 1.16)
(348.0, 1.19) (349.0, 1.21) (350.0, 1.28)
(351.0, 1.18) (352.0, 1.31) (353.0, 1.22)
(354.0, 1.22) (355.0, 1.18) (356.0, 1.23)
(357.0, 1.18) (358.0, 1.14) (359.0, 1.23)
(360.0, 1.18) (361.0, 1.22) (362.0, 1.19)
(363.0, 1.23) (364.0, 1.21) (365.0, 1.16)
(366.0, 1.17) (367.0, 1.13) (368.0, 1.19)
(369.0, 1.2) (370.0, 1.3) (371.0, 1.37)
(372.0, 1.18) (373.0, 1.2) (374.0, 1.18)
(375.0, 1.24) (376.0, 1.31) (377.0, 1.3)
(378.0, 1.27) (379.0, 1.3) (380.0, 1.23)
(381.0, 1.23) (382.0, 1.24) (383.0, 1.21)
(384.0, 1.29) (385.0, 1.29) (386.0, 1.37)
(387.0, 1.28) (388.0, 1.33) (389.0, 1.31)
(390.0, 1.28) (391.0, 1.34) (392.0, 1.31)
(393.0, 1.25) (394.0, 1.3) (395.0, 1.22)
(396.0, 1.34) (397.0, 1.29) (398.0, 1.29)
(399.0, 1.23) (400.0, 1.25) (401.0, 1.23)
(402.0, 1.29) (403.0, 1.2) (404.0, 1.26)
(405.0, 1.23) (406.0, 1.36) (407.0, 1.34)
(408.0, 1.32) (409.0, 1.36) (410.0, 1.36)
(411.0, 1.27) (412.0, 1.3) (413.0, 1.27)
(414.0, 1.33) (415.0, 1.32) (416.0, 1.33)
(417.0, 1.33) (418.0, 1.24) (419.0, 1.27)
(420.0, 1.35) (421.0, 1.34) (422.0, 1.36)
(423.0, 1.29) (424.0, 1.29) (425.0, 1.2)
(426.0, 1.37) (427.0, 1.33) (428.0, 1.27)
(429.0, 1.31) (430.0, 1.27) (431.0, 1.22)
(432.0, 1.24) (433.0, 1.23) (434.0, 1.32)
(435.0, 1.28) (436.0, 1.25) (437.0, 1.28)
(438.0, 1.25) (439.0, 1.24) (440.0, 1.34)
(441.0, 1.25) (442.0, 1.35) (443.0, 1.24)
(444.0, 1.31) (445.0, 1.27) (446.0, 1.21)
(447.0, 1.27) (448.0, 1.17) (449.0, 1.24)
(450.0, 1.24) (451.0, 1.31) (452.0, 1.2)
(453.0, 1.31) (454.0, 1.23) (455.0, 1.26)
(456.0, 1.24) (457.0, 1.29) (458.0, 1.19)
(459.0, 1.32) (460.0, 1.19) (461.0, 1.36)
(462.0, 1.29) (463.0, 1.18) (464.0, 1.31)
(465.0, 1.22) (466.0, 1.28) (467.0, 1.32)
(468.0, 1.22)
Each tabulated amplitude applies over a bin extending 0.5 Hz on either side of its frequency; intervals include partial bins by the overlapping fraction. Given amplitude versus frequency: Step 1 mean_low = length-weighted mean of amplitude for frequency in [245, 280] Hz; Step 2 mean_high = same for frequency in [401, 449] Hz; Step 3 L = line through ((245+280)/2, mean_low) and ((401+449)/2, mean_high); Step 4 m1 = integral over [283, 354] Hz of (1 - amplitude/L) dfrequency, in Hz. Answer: 6.2 Hz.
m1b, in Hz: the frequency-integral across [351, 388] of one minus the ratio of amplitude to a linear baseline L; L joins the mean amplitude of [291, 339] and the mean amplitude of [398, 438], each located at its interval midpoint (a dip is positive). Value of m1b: 1.89 Hz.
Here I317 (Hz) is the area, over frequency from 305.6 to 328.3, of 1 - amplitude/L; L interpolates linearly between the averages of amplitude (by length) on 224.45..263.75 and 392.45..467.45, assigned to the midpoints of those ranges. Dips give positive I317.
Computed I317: 1.7 Hz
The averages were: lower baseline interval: 1.48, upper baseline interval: 1.28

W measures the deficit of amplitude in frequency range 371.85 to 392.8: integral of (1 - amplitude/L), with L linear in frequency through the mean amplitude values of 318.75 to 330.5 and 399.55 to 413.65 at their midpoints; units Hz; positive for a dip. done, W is 0.35 Hz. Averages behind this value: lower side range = 1.31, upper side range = 1.29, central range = 1.27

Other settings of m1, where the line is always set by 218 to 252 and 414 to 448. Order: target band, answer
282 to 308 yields 0.7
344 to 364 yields 1.9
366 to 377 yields 0.8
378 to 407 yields 0.8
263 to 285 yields -1.1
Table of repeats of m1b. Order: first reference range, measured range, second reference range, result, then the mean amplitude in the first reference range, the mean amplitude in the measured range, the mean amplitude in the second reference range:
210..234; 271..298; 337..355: -1.9 Hz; 1.38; 1.4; 1.24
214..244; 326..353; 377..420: 1.3 Hz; 1.41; 1.27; 1.29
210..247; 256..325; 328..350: -3.7 Hz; 1.4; 1.4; 1.27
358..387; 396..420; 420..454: -0.7 Hz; 1.24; 1.29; 1.27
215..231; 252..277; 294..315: -3.5 Hz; 1.37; 1.53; 1.31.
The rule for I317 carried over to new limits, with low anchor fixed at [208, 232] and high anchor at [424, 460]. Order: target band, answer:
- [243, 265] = -2.7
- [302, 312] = 0.4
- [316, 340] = 0.3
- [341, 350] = 0.6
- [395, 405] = 0.2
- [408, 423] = -0.5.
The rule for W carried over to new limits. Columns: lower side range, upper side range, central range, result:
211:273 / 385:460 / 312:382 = 5.1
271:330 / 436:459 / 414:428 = -0.4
